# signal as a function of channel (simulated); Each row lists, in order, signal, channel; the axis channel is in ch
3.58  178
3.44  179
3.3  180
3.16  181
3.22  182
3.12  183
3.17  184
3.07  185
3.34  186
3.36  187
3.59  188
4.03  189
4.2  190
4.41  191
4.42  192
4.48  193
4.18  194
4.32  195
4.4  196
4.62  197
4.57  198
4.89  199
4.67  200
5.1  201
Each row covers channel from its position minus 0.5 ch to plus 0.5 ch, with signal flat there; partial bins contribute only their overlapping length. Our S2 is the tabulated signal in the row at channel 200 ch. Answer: 4.67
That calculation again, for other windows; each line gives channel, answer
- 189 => 4.03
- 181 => 3.16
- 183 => 3.12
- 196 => 4.4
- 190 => 4.2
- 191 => 4.41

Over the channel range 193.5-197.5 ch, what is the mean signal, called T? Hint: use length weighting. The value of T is 4.38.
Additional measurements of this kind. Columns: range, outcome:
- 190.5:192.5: 4.42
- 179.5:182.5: 3.23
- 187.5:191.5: 4.06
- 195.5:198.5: 4.53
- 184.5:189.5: 3.48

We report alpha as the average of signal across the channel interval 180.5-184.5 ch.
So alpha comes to 3.17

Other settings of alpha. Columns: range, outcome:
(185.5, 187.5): 3.35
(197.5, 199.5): 4.73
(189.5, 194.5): 4.34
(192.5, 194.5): 4.33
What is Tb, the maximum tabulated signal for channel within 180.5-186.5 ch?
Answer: 3.34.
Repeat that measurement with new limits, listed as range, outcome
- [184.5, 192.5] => 4.42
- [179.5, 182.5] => 3.3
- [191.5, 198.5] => 4.62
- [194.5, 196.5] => 4.4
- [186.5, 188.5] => 3.59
